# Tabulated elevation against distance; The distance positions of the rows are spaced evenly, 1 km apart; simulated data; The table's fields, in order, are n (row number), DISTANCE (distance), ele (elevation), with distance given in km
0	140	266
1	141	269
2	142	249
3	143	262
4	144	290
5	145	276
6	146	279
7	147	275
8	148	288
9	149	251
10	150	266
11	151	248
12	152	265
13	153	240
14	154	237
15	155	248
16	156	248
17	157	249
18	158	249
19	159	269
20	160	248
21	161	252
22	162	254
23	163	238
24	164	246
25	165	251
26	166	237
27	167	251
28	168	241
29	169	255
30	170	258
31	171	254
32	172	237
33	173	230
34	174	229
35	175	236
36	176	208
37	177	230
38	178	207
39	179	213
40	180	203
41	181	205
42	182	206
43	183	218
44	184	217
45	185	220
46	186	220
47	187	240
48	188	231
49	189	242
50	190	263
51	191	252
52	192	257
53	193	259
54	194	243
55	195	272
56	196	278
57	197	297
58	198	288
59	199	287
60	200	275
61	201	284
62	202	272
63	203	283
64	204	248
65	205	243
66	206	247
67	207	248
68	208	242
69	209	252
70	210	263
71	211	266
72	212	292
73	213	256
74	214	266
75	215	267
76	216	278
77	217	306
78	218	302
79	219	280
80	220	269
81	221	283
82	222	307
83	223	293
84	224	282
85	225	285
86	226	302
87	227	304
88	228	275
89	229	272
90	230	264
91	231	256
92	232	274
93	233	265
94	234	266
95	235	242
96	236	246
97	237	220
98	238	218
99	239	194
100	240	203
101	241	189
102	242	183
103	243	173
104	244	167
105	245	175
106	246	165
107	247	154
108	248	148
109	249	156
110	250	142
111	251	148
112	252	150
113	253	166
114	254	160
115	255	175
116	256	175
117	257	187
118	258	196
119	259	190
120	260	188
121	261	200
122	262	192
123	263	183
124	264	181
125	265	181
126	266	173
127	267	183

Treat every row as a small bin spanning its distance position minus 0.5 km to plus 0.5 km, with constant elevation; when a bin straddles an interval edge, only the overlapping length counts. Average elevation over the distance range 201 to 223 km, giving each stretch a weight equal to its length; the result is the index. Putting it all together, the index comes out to 271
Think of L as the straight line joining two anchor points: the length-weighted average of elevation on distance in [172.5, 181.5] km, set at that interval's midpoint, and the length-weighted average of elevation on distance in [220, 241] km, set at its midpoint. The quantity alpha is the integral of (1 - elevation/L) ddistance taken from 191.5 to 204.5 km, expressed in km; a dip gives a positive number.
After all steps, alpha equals -2.1 km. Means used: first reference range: 218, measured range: 273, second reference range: 261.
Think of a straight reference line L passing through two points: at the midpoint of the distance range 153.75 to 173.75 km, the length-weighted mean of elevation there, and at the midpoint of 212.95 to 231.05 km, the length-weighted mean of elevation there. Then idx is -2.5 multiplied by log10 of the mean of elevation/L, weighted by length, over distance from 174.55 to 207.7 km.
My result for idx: 0.08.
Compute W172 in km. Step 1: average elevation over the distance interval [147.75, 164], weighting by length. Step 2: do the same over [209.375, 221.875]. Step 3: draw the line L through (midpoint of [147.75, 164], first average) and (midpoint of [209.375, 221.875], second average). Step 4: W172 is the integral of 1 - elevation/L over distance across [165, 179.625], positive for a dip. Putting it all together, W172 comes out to 1.4 km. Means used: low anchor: 252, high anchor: 278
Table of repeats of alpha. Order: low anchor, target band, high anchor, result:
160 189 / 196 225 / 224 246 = -4.9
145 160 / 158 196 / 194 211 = 3.5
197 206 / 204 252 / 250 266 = -2.3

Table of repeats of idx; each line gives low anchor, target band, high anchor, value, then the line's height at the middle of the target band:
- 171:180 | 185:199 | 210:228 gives -0.04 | 247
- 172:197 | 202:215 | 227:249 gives -0.15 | 226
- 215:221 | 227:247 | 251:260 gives 0.03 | 229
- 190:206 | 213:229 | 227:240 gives -0.12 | 256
